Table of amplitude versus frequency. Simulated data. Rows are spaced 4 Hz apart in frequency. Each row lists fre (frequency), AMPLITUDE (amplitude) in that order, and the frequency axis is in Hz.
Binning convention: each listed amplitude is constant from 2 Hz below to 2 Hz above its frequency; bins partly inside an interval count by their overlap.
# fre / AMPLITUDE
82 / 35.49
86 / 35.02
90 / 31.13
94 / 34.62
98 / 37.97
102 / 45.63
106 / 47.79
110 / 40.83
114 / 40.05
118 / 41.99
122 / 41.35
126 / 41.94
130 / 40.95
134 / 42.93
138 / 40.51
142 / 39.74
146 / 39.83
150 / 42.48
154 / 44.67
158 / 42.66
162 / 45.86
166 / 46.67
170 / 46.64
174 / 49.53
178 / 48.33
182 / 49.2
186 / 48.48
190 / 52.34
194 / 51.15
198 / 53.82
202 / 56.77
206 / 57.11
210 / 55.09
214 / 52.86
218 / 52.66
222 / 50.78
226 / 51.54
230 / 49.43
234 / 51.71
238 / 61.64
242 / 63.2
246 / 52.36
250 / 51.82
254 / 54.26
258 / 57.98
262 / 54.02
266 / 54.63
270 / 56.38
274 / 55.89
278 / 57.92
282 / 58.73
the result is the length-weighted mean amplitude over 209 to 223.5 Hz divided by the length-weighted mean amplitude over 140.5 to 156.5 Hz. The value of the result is 1.26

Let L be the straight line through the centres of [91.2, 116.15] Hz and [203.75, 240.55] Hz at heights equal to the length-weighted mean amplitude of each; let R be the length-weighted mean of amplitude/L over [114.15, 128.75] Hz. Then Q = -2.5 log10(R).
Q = 0.03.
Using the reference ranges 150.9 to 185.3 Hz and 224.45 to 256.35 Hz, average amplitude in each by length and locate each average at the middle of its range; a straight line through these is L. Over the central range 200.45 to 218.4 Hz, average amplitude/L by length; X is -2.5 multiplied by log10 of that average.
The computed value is -0.08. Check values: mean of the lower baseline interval 46.6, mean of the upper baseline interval 54.6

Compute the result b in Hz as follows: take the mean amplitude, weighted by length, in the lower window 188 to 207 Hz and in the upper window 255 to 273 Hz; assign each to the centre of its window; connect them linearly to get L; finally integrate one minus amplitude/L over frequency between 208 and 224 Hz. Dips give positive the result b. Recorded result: 0.5 Hz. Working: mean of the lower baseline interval 54.1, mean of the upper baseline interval 55.7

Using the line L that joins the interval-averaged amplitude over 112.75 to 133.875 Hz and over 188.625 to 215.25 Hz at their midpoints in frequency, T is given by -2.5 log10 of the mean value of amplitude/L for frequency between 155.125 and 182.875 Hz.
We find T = 0.047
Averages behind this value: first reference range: 41.4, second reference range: 54.2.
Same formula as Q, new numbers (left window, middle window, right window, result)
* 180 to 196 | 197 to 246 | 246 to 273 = -0.05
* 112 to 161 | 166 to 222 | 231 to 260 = -0.05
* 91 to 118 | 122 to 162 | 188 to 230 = 0.08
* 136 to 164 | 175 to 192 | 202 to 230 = -0.04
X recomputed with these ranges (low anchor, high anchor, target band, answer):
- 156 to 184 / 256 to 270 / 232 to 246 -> -0.09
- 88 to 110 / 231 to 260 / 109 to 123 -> 0.01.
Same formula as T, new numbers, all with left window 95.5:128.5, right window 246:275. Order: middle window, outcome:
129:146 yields 0.09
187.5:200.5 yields -0.07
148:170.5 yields 0.03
